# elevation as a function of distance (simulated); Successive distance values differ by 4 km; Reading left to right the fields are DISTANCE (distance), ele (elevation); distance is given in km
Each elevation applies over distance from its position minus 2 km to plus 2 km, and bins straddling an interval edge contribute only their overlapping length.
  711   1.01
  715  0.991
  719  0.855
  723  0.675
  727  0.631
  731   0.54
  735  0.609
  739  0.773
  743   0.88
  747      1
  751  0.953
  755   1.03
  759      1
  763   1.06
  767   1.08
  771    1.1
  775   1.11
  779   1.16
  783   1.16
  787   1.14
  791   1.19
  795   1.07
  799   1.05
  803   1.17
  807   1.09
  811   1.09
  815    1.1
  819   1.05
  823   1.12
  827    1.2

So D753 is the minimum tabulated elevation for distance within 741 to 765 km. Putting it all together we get 0.88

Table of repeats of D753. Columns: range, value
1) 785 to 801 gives 1.05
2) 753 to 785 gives 1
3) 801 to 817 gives 1.09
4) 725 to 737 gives 0.54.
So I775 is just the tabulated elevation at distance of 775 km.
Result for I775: 1.11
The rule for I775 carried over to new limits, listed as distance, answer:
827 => 1.2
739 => 0.773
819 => 1.05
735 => 0.609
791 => 1.19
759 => 1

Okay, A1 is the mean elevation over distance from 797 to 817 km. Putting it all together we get 1.1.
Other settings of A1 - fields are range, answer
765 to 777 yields 1.1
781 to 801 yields 1.12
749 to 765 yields 1.01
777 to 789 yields 1.15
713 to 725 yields 0.84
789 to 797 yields 1.13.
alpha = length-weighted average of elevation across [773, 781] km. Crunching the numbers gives 1.14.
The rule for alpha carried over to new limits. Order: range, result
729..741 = 0.641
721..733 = 0.615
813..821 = 1.08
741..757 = 0.966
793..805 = 1.1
